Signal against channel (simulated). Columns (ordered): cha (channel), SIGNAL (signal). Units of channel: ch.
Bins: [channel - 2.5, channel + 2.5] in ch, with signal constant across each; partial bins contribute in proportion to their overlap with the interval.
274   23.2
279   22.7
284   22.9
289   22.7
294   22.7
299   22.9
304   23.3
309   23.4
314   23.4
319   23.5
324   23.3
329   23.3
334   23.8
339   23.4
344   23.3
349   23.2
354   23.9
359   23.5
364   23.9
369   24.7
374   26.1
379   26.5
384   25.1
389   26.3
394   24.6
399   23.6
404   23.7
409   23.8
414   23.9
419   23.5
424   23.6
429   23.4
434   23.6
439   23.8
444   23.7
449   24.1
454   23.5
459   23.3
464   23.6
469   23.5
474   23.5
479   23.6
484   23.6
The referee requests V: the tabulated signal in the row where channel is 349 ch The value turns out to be 23.2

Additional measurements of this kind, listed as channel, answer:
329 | 23.3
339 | 23.4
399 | 23.6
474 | 23.5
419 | 23.5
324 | 23.3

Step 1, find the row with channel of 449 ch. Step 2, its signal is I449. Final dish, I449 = 24.1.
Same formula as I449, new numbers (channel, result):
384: 25.1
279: 22.7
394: 24.6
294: 22.7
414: 23.9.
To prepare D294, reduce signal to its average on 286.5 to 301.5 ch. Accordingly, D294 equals 22.8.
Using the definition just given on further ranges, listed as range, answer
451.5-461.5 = 23.4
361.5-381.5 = 25.3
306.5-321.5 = 23.4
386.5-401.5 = 24.8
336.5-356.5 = 23.4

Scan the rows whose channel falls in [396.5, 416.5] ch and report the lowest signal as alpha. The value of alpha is 23.6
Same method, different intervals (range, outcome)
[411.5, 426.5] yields 23.5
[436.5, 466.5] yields 23.3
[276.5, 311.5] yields 22.7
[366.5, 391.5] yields 24.7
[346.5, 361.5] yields 23.2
